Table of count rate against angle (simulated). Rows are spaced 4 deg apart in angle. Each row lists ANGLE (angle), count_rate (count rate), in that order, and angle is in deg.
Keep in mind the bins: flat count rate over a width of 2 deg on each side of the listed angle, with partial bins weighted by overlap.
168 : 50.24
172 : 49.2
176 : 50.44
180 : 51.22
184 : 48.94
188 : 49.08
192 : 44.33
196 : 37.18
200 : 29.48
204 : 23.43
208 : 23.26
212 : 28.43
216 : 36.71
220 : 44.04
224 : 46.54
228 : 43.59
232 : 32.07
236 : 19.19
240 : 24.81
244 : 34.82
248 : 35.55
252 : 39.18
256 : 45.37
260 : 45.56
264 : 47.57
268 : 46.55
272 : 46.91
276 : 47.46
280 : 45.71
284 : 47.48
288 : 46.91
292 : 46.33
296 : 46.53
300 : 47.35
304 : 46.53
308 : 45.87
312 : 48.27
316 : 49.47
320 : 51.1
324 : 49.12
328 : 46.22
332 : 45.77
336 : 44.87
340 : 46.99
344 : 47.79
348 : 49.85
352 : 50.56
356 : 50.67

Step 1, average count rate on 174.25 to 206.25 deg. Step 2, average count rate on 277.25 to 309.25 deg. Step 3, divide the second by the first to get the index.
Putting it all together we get 1.12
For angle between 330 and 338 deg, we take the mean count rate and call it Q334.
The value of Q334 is 45.3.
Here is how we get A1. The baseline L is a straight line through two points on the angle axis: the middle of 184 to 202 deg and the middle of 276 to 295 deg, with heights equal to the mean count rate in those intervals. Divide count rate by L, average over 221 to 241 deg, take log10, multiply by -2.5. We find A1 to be 0.25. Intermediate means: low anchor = 41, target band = 34.2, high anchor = 46.7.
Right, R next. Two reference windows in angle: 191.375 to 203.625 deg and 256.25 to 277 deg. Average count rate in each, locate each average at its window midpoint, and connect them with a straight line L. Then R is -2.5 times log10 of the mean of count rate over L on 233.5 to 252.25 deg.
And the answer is 0.383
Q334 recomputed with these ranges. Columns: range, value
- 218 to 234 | 41.6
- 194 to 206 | 30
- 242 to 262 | 40.1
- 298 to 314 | 47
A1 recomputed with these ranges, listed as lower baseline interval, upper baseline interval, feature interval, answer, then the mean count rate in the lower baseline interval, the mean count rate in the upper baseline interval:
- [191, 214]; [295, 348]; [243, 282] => -0.120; 30.4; 47.5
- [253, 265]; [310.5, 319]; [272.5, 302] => 0.012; 45.5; 49.2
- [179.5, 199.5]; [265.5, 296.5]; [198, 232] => 0.299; 44.5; 46.8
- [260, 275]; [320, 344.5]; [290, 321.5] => -0.015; 46.8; 47.1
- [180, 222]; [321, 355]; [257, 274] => -0.107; 37.2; 47.8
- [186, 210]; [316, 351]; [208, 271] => 0.028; 34.5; 47.9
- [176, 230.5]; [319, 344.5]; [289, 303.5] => -0.040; 39.3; 47.2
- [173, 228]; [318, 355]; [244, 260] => 0.076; 39.8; 48.1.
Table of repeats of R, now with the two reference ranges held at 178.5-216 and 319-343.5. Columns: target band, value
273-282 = -0.08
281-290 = -0.08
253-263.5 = -0.09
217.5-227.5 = -0.15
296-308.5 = -0.04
